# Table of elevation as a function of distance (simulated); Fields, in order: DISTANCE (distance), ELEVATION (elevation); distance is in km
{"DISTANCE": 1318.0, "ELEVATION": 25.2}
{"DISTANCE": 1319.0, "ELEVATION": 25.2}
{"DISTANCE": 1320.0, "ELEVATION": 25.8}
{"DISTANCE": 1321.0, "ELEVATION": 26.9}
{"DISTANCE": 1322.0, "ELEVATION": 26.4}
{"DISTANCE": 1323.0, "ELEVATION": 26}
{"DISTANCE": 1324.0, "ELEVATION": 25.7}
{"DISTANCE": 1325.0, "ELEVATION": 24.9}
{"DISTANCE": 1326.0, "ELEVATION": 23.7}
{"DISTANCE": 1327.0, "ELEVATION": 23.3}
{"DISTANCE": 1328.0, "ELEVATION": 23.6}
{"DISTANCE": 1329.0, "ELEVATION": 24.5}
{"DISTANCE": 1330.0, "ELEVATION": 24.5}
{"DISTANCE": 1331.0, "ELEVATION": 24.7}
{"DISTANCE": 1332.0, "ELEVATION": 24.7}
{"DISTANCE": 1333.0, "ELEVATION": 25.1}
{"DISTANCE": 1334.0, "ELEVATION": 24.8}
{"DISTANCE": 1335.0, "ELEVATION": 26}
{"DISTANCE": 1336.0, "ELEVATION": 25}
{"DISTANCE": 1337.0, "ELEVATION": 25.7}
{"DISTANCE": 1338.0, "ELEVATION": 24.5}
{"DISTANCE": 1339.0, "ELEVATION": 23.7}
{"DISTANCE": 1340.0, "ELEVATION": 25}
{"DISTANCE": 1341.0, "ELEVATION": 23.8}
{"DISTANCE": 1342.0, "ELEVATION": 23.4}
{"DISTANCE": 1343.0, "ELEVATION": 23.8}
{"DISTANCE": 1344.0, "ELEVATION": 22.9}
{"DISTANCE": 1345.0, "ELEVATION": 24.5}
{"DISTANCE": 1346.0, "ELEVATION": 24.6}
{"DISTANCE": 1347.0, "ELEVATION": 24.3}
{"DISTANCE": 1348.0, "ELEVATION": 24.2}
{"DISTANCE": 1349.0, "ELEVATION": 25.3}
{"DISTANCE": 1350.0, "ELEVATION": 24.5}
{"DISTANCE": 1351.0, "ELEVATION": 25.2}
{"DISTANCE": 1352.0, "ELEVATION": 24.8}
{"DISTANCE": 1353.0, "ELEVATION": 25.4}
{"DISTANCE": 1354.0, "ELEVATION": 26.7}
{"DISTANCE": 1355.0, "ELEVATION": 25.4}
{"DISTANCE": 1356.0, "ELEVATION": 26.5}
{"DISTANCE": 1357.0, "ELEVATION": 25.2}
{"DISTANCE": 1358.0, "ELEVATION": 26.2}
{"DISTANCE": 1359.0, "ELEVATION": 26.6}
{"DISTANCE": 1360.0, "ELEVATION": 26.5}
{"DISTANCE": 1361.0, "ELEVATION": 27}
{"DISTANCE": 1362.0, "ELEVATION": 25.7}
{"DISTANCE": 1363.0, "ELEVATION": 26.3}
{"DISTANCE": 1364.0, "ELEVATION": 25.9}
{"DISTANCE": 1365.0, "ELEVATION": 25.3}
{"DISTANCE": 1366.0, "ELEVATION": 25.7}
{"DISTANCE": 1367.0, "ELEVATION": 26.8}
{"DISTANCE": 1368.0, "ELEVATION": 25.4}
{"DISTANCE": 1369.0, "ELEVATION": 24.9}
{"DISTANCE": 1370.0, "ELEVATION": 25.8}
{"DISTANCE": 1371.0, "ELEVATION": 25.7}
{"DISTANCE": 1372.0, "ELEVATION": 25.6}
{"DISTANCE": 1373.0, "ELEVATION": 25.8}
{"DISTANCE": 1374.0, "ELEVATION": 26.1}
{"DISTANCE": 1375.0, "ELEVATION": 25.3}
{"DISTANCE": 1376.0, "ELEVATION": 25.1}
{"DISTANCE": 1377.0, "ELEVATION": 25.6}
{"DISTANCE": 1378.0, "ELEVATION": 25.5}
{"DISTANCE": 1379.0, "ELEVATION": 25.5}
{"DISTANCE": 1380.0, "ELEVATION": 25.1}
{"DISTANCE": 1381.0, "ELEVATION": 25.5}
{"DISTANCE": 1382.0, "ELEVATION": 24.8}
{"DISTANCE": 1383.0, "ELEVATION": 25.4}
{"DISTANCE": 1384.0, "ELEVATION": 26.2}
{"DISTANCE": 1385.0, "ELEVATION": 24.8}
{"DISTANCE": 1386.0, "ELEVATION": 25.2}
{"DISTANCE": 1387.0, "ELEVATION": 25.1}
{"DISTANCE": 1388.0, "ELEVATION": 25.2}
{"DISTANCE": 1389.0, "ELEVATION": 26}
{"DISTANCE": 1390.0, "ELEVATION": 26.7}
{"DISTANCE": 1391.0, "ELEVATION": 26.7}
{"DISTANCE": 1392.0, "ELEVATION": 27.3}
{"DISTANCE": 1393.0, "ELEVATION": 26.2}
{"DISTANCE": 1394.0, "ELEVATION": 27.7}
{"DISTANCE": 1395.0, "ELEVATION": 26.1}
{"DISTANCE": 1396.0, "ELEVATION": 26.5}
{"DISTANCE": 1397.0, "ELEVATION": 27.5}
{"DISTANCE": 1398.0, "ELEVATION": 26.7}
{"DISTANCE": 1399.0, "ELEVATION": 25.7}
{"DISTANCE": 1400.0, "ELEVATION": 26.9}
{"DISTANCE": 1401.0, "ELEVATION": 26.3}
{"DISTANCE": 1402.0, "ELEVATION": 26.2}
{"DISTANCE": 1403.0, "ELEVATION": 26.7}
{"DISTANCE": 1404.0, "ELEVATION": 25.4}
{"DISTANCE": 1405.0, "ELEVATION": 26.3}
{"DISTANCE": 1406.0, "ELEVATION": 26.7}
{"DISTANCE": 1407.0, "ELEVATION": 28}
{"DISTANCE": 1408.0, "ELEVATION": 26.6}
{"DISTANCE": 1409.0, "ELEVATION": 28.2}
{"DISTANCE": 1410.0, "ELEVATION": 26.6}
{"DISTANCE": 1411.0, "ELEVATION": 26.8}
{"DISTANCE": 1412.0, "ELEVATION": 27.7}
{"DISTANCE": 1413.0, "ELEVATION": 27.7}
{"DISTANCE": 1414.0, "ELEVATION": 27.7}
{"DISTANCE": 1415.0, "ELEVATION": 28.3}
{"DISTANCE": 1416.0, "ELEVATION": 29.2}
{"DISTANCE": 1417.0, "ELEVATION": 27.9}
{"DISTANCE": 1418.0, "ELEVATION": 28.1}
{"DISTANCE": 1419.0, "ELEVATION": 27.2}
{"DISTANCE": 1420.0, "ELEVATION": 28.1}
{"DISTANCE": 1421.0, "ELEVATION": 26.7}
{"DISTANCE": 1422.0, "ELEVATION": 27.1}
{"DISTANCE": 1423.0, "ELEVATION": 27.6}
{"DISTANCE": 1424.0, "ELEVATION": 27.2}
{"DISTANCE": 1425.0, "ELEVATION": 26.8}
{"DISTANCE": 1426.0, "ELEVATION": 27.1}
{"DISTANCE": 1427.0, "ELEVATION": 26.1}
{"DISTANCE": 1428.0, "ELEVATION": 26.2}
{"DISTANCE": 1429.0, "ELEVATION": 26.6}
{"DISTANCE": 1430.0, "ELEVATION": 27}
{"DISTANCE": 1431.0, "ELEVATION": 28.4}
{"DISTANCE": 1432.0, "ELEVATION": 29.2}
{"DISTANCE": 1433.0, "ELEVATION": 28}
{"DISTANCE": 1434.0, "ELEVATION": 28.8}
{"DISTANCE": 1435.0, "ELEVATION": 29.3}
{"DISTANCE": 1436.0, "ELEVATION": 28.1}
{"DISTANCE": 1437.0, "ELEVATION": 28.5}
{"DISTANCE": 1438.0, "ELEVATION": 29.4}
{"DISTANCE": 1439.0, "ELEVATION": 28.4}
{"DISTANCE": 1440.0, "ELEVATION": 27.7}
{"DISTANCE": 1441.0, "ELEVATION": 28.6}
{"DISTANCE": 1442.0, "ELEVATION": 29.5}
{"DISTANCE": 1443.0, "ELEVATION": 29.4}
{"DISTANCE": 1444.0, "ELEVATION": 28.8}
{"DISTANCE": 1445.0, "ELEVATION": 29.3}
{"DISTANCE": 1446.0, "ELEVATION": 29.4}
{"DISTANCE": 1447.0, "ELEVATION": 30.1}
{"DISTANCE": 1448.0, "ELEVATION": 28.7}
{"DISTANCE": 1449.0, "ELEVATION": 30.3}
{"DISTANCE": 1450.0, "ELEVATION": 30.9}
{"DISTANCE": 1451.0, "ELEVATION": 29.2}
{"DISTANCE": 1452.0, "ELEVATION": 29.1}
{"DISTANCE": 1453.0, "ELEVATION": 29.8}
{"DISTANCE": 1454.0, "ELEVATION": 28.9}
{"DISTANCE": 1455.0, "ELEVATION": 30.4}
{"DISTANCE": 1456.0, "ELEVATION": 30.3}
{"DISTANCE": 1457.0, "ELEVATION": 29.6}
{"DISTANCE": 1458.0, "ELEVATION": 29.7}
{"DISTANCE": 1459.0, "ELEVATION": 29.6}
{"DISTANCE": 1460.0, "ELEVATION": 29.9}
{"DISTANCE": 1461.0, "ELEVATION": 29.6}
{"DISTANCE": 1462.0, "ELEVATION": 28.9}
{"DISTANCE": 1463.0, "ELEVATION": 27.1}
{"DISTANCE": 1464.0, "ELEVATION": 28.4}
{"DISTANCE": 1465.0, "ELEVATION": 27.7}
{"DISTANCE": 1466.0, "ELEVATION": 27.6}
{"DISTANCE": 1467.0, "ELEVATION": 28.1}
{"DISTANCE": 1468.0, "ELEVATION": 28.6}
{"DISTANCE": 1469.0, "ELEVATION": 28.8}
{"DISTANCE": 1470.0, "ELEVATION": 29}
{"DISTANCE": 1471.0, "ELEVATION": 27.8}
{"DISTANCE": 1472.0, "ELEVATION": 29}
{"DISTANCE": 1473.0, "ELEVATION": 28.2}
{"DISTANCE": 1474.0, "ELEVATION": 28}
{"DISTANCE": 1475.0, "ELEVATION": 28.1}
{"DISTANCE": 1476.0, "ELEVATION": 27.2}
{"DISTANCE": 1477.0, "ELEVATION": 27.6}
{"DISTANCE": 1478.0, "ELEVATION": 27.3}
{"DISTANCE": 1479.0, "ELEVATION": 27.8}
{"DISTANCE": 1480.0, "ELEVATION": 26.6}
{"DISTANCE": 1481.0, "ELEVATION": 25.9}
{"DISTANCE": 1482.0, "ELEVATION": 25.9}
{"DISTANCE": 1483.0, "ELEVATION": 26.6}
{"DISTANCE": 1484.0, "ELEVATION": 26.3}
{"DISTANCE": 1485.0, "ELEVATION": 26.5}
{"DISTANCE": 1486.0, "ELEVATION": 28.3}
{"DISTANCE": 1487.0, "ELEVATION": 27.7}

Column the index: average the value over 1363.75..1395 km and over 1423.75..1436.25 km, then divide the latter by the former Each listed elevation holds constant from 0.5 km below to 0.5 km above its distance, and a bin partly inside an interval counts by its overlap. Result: 1.07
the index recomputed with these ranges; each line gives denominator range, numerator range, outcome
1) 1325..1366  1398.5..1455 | 1.12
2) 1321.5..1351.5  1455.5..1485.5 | 1.14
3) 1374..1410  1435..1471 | 1.11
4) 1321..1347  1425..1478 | 1.16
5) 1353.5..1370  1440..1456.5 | 1.13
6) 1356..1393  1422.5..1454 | 1.11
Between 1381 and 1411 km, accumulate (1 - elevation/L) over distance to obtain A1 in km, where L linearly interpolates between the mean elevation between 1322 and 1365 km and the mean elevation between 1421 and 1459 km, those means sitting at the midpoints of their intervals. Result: 0.7 km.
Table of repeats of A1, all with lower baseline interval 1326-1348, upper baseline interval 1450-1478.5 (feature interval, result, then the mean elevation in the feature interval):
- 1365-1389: 0.2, 25.5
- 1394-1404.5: 0.0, 26.5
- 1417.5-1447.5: -0.5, 28.1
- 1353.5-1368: -0.5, 26.1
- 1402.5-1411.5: 0.0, 26.8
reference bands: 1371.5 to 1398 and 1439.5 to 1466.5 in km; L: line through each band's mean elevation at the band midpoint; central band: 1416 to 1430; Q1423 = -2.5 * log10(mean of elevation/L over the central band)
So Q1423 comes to 0.02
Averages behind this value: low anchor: 25.9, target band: 27.2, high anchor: 29.2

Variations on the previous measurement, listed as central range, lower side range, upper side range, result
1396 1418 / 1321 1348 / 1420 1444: 0.00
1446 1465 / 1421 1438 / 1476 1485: -0.09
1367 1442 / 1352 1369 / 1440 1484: 0.01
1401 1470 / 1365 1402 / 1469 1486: -0.06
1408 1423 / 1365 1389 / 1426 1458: -0.01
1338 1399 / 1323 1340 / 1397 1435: 0.01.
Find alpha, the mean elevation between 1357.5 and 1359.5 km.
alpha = 26.4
